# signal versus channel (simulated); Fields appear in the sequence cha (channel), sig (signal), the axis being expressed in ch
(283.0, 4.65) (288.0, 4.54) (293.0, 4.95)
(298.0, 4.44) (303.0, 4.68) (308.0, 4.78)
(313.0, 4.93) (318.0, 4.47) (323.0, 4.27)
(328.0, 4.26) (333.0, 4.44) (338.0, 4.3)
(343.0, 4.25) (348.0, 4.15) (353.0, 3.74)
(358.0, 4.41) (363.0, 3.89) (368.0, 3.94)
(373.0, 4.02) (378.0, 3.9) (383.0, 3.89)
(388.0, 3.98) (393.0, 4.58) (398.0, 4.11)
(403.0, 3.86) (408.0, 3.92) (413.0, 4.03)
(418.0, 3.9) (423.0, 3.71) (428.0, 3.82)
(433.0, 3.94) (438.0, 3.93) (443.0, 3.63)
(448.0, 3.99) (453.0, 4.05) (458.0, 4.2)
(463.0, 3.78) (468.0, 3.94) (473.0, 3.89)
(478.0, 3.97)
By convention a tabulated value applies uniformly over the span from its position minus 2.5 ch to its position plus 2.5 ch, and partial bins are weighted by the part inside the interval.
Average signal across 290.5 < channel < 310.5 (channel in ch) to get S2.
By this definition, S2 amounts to 4.71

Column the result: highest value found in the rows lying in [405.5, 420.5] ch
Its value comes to 4.03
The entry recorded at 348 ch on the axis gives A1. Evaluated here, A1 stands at 4.15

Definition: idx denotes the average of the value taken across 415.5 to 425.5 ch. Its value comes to 3.8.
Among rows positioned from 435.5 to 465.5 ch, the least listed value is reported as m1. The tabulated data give 3.63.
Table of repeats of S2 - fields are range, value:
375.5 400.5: 4.09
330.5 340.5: 4.37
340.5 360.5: 4.14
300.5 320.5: 4.71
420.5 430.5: 3.76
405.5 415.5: 3.98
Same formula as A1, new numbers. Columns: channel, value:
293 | 4.95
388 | 3.98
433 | 3.94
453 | 4.05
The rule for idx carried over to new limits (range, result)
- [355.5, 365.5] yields 4.15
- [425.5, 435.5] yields 3.88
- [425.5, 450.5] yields 3.86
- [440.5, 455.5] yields 3.89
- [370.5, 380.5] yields 3.96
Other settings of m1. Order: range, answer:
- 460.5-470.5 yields 3.78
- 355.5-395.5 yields 3.89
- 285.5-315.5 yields 4.44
